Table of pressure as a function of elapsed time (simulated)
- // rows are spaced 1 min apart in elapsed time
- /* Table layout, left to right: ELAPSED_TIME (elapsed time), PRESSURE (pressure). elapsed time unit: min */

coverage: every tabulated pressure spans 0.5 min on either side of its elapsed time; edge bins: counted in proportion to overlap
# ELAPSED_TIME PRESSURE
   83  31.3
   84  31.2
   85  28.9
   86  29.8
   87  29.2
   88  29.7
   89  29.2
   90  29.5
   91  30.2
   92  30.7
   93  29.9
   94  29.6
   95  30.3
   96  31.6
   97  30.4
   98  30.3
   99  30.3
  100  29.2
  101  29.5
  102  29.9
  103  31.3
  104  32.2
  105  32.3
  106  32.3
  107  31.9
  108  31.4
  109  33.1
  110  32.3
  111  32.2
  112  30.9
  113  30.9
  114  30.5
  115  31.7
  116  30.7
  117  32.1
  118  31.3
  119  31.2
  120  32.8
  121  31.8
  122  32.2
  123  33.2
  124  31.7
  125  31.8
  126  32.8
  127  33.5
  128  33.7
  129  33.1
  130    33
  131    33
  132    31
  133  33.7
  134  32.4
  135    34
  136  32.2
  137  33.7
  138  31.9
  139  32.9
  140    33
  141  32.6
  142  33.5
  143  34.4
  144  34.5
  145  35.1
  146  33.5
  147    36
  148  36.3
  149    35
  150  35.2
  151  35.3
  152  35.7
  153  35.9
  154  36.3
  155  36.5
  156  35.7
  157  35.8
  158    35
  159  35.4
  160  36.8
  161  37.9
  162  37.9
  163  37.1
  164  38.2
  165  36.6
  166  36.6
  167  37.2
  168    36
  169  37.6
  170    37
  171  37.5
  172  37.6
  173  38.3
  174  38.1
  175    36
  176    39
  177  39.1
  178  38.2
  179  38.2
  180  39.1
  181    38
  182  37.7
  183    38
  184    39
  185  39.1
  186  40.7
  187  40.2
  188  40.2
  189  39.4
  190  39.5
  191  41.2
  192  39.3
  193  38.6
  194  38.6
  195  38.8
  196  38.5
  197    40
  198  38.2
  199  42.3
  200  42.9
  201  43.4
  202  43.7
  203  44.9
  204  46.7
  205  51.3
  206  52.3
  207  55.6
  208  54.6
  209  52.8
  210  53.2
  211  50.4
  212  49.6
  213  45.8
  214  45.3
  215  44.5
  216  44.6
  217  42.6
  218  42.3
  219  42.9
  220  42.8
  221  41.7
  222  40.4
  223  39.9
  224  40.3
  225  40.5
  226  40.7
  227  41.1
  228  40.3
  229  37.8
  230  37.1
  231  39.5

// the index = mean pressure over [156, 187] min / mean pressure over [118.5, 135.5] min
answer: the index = 1.2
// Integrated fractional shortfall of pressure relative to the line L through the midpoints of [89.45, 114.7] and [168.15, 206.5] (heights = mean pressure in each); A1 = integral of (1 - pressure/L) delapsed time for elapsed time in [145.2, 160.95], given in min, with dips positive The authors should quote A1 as 0.33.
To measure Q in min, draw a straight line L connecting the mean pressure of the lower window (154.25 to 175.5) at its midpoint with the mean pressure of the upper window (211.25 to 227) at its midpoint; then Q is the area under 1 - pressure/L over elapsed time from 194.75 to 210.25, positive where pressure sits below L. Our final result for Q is -1.9 min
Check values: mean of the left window 36.9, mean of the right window 43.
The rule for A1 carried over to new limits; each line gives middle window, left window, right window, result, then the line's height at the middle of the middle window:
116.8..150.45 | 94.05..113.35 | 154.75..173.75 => 0.8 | 34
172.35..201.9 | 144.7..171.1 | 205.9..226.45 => 1.2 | 41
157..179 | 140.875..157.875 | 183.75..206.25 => 0.3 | 37.8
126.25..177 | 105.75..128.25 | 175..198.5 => 0.2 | 35.5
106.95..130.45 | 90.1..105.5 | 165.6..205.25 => 0.4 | 32.7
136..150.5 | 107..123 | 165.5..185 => 0.2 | 34.6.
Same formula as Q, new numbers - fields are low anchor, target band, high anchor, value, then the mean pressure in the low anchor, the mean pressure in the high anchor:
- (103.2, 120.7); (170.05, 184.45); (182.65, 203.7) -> 0.2 min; 31.7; 40.4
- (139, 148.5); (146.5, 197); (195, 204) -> 0.5 min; 34.2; 41.8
